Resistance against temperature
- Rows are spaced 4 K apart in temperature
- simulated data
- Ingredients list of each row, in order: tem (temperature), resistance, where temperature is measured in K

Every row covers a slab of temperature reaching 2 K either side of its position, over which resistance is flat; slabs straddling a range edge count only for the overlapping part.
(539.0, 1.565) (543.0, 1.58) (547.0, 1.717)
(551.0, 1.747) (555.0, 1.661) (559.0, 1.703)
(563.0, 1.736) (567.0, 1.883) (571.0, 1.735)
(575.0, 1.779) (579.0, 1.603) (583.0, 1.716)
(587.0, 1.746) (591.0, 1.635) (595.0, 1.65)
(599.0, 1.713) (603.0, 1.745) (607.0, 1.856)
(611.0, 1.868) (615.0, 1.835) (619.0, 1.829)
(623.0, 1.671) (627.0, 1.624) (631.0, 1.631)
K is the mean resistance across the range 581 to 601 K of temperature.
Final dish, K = 1.69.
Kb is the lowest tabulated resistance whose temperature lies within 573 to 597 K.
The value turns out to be 1.603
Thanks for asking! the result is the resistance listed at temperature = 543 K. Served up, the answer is 1.58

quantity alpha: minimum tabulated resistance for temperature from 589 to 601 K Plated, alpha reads 1.635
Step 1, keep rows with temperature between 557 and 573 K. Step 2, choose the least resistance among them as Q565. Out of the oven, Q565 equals 1.703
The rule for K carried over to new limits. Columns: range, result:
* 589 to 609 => 1.72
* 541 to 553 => 1.68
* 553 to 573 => 1.74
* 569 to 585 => 1.71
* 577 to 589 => 1.69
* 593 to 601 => 1.68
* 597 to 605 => 1.73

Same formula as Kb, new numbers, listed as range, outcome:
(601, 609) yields 1.745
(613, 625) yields 1.671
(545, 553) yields 1.717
